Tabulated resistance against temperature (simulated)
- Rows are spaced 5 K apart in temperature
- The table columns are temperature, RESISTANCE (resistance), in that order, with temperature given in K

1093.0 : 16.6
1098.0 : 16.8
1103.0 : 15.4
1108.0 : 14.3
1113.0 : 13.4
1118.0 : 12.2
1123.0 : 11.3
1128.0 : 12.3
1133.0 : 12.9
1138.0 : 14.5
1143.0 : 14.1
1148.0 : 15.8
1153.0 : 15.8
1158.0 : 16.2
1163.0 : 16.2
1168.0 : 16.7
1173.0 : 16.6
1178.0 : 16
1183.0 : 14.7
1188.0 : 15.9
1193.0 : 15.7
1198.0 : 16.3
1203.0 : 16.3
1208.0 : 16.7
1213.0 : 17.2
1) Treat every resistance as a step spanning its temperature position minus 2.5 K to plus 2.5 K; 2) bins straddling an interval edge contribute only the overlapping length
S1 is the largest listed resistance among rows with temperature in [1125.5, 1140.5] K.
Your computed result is 14.5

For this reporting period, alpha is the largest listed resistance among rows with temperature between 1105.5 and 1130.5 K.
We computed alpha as 14.3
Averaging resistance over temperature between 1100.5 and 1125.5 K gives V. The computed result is 13.3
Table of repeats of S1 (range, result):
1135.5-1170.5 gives 16.7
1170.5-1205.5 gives 16.6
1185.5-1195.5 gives 15.9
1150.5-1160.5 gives 16.2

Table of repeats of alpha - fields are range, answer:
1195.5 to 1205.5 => 16.3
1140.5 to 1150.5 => 15.8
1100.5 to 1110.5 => 15.4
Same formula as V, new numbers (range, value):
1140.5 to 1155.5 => 15.2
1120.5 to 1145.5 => 13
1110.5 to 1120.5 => 12.8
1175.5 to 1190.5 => 15.5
